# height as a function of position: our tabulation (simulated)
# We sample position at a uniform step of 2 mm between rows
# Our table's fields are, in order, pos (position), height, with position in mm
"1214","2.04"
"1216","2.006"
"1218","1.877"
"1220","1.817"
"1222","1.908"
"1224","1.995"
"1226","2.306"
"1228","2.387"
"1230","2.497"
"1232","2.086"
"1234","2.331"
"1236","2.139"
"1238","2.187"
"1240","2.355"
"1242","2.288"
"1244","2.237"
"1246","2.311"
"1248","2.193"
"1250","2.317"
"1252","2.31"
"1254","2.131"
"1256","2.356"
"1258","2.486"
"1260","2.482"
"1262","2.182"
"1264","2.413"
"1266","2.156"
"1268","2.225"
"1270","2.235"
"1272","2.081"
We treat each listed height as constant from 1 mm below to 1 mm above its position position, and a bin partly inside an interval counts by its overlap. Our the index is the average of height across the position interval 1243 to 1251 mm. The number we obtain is 2.26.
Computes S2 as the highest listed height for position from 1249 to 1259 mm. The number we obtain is 2.486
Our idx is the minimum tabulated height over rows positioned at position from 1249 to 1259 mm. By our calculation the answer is 2.131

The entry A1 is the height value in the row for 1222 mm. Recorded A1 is 1.908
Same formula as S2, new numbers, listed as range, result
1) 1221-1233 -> 2.497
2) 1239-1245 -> 2.355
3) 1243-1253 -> 2.317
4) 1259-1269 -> 2.482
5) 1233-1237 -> 2.331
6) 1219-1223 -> 1.908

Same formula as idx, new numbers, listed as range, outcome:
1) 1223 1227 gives 1.995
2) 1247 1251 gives 2.193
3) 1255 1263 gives 2.182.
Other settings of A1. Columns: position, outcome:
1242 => 2.288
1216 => 2.006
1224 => 1.995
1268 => 2.225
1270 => 2.235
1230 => 2.497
